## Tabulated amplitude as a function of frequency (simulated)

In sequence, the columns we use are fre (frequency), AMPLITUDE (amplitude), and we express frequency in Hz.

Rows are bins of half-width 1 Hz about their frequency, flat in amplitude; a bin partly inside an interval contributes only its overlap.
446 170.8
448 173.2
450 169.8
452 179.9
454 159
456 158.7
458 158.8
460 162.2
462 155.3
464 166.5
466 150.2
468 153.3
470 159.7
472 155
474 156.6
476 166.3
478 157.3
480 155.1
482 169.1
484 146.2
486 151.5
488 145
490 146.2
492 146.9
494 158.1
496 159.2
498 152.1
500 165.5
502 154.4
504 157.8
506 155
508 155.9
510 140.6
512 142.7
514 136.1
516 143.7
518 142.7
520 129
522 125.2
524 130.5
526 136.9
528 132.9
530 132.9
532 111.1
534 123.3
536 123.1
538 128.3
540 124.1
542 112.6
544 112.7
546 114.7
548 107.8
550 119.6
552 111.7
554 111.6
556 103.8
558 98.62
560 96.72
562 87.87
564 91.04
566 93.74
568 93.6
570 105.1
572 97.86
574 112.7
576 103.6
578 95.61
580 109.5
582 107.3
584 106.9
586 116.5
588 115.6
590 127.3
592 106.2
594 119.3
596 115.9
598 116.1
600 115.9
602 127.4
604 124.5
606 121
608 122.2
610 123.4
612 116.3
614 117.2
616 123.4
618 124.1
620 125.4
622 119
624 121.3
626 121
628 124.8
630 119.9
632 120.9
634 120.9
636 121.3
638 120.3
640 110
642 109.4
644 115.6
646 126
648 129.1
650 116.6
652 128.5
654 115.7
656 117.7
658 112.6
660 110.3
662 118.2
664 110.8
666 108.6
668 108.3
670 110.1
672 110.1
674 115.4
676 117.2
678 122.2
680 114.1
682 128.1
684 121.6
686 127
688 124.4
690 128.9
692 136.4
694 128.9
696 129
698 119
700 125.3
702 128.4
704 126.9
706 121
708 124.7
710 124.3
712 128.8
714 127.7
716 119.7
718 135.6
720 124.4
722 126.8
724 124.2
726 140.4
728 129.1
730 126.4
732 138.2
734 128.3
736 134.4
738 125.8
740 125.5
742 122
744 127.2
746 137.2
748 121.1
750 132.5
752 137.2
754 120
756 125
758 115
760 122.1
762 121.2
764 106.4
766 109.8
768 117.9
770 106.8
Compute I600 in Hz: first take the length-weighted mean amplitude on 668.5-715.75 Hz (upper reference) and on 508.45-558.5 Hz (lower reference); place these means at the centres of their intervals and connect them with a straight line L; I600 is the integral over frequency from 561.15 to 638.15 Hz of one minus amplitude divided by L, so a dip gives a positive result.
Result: 6.1 Hz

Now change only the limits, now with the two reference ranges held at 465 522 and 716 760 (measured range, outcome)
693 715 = 0.92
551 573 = 6.93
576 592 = 3.62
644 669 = 3.50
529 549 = 3.81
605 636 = 3.98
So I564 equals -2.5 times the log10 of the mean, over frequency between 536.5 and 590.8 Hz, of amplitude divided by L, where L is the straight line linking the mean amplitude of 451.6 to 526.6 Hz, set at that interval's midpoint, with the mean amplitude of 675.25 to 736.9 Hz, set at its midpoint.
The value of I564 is 0.311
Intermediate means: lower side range 152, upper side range 127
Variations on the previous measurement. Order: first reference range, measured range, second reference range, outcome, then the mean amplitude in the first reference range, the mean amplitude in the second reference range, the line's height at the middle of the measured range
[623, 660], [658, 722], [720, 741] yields 0.03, 119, 130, 125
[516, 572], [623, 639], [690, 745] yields 0.00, 115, 128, 121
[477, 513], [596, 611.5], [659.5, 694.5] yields 0.10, 153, 119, 133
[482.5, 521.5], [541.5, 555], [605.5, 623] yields 0.21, 149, 121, 138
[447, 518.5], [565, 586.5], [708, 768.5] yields 0.36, 156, 126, 145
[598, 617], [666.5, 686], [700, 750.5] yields 0.08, 121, 128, 125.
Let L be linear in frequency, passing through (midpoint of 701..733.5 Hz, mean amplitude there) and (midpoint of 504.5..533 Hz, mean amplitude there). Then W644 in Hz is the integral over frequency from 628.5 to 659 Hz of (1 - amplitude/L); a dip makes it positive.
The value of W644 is 2.9 Hz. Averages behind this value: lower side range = 137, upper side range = 128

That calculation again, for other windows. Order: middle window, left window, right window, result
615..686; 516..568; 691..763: 2.5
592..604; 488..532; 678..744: 1.6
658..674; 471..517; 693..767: 2.6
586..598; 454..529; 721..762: 2.1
